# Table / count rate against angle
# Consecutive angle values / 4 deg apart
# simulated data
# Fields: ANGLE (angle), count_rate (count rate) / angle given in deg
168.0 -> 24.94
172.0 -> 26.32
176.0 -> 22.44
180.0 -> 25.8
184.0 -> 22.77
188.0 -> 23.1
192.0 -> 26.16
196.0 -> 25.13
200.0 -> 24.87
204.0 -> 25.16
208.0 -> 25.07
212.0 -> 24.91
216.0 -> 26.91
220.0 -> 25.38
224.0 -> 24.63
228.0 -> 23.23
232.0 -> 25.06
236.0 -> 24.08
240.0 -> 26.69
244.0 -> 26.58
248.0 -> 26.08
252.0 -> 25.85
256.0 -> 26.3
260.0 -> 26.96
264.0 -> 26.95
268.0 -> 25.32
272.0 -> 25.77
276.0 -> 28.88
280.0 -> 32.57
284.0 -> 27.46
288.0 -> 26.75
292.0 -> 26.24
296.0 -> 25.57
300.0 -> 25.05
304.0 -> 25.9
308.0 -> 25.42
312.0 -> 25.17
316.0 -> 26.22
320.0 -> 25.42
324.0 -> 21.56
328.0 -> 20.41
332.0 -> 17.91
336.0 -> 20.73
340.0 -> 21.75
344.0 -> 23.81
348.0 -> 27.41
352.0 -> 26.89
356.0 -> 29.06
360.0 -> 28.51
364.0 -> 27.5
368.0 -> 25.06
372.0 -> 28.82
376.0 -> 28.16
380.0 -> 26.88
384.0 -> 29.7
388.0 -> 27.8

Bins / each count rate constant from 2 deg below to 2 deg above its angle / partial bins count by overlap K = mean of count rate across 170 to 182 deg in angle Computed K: 24.9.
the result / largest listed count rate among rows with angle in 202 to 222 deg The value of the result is 26.91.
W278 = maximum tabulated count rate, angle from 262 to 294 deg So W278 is 32.57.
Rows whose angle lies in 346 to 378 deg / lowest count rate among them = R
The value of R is 25.06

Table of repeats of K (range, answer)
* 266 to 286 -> 28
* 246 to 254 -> 26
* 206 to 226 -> 25.4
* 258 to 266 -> 27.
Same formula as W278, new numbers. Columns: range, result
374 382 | 28.16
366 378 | 28.82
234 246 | 26.69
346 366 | 29.06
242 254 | 26.58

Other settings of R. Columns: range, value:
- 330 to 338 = 17.91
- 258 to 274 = 25.32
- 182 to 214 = 22.77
